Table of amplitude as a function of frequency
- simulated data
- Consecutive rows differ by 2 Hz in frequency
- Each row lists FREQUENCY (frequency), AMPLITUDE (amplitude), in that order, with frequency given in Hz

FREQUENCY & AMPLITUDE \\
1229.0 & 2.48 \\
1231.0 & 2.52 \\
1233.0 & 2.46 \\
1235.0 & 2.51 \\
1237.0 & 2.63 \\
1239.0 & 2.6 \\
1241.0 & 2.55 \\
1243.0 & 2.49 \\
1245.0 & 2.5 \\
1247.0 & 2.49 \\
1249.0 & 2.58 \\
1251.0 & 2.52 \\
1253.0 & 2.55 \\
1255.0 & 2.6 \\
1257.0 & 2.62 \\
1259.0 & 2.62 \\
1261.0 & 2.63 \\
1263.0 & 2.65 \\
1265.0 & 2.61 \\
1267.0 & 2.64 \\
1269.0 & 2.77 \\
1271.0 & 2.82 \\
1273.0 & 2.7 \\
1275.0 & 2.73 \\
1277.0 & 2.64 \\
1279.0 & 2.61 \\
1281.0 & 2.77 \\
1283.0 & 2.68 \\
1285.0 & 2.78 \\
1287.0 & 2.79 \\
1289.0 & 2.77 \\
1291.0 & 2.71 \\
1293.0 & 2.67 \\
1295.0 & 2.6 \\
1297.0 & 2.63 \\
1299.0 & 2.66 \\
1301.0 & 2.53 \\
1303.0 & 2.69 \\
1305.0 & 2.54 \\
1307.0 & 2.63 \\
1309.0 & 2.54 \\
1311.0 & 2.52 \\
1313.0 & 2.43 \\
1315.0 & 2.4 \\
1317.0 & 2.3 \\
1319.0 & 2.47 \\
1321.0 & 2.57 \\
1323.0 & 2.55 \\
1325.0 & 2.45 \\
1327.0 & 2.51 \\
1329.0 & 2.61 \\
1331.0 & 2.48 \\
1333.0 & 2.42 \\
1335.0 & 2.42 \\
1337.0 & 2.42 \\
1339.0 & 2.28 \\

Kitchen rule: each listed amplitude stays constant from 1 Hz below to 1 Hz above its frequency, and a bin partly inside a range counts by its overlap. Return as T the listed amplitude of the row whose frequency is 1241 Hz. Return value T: 2.55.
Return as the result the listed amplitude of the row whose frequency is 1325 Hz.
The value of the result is 2.45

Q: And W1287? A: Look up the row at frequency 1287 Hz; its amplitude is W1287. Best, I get 2.79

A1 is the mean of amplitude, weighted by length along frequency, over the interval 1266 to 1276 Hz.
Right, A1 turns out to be 2.73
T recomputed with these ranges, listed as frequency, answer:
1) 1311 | 2.52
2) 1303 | 2.69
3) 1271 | 2.82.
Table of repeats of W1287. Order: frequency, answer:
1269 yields 2.77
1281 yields 2.77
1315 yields 2.4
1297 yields 2.63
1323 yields 2.55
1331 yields 2.48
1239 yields 2.6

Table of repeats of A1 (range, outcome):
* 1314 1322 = 2.44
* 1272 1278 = 2.69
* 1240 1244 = 2.52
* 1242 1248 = 2.49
